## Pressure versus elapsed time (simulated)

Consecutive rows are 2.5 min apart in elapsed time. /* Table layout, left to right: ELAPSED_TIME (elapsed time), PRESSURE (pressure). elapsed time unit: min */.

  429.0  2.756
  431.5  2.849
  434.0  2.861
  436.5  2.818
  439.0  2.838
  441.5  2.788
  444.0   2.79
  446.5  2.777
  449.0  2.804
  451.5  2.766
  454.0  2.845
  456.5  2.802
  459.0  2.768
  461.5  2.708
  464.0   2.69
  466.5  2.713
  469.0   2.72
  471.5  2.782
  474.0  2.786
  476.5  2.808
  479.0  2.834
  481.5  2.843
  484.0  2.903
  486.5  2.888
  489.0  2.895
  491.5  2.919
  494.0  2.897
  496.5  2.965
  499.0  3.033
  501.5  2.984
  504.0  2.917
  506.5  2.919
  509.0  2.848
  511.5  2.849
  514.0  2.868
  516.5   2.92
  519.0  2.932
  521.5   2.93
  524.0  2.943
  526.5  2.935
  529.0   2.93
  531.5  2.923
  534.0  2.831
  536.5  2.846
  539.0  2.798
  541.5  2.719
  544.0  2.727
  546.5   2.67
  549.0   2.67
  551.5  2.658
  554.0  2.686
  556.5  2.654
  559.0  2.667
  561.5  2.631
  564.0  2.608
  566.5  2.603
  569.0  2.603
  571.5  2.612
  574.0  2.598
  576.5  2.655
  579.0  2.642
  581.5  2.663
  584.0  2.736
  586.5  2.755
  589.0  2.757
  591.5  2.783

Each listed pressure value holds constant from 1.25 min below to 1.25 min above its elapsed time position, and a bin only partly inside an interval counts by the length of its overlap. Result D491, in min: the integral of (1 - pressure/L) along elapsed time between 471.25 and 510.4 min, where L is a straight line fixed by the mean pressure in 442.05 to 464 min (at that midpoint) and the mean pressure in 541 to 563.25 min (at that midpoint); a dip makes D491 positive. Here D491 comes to -2.2 min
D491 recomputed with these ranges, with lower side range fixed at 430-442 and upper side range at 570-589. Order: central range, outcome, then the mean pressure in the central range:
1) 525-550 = -0.8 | 2.81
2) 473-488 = -0.3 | 2.85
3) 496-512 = -1.0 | 2.93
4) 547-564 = 0.3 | 2.66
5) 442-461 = 0.2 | 2.79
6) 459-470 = 0.3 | 2.71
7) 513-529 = -1.1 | 2.92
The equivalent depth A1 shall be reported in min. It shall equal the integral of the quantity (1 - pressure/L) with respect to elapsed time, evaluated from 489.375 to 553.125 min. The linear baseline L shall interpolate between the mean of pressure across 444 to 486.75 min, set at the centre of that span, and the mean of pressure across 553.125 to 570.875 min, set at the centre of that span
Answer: -3.9 min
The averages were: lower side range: 2.79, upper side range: 2.63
